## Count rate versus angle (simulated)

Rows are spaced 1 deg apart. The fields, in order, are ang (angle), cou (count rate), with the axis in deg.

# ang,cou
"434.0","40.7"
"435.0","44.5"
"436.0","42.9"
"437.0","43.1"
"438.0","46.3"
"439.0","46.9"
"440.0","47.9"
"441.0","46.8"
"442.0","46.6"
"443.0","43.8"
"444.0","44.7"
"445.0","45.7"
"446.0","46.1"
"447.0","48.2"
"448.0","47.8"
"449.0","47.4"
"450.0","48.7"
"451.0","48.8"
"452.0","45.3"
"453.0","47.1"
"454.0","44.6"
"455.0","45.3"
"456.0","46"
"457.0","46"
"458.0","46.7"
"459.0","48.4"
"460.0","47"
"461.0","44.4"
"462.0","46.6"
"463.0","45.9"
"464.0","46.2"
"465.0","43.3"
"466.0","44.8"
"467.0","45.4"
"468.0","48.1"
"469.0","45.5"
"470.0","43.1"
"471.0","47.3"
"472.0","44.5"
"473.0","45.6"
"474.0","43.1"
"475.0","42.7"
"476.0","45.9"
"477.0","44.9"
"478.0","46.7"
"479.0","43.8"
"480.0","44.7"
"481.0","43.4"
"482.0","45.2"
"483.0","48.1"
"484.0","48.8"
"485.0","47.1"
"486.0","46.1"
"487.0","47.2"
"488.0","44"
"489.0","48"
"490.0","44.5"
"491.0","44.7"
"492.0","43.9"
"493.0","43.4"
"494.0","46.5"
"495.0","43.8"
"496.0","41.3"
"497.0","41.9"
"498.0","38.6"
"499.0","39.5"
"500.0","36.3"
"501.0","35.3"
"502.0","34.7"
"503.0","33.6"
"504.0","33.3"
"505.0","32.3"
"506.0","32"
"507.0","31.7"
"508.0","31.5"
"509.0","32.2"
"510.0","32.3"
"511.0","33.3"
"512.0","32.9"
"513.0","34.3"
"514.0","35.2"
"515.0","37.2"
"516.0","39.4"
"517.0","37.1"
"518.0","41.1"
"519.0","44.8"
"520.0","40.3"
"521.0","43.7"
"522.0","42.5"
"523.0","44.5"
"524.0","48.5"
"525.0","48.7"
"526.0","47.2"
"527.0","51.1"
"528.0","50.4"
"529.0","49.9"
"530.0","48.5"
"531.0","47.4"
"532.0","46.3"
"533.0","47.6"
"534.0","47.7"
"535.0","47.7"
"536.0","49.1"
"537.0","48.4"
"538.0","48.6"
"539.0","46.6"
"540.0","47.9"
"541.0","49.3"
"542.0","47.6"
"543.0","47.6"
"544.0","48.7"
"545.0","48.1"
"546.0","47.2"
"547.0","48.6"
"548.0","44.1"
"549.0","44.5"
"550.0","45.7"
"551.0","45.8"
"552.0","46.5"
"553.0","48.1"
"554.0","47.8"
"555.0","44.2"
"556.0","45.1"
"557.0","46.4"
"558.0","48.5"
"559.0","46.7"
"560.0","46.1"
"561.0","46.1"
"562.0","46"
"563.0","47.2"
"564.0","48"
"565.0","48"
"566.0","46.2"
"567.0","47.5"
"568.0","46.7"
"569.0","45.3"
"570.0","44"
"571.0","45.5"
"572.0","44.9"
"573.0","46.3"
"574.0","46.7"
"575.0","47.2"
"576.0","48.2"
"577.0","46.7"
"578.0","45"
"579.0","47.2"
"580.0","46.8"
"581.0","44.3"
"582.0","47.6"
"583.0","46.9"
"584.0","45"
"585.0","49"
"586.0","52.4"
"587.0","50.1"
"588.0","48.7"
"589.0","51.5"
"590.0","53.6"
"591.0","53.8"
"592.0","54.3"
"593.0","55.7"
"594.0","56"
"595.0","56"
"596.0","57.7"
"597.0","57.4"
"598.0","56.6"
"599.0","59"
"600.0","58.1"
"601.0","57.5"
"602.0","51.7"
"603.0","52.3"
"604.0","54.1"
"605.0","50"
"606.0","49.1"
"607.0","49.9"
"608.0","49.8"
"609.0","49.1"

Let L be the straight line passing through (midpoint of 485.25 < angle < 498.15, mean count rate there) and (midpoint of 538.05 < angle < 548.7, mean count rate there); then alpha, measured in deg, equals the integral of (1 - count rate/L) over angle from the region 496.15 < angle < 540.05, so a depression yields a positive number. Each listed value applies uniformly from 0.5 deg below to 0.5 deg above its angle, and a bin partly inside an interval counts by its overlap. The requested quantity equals 4.7 deg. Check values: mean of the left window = 44.4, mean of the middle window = 41.1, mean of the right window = 47.6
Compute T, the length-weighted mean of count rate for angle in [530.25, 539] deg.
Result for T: 47.8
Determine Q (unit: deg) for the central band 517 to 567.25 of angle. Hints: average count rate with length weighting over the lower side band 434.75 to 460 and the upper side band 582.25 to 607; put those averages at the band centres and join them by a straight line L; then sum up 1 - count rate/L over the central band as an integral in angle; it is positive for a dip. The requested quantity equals 3.8 deg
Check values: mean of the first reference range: 46.3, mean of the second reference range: 53.1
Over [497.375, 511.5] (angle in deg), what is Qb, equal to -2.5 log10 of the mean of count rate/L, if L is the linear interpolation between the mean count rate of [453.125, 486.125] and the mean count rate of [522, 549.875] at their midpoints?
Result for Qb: 0.34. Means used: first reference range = 45.6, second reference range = 47.7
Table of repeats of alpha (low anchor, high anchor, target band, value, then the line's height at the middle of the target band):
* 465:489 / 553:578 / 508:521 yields 2.6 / 45.9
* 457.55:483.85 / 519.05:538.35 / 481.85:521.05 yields 5.7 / 46.4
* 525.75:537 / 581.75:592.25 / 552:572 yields 1.2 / 49.4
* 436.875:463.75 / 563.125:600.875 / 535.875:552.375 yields 0.5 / 48.9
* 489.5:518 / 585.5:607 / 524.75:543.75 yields -2.5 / 42.8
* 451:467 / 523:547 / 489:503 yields 1.8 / 47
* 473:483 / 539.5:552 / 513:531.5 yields 0.9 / 46.3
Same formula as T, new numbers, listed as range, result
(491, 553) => 42.6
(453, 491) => 45.7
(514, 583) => 46.2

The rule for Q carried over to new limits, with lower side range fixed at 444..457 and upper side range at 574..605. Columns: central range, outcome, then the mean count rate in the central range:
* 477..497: 1.13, 45.2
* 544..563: 1.43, 46.5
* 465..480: 0.76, 45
